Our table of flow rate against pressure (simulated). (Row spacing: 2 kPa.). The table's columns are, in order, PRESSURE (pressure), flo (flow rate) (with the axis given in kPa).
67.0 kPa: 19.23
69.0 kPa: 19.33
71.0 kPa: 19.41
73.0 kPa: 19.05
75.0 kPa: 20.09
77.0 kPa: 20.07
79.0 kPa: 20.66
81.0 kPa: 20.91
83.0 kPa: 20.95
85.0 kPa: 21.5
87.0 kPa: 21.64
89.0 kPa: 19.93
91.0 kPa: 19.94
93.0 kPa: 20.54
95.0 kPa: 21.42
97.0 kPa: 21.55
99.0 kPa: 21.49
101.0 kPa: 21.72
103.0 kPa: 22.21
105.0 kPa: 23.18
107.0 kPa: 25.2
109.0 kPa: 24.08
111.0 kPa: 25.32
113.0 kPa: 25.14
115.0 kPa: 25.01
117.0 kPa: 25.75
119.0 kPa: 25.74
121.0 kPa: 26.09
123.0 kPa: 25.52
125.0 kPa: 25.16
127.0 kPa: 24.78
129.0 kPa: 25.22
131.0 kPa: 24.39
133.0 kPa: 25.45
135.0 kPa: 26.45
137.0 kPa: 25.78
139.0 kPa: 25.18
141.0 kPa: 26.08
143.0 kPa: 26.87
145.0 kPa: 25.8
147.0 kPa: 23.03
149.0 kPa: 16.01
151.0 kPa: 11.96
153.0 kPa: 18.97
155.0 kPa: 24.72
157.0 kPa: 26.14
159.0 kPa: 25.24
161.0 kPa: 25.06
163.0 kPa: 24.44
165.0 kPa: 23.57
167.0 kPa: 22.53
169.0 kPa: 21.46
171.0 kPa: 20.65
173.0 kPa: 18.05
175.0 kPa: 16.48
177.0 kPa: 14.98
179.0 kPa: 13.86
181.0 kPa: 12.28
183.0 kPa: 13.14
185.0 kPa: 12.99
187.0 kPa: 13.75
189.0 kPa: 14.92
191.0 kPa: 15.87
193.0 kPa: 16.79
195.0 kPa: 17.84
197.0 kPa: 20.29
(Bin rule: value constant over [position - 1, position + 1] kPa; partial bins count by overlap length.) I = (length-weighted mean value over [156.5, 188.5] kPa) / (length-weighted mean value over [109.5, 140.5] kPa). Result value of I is 0.74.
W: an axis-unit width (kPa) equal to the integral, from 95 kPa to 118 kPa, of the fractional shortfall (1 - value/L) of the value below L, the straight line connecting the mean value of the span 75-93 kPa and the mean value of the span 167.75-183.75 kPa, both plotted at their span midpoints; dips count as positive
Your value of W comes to -4.67 kPa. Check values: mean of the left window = 20.7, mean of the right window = 16.5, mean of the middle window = 23.6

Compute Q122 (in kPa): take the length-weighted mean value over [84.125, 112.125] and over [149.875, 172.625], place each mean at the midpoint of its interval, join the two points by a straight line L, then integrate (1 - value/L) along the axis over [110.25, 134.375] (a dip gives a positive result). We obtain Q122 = -3.48 kPa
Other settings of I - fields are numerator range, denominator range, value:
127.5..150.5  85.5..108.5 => 1.12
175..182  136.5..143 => 0.55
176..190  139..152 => 0.63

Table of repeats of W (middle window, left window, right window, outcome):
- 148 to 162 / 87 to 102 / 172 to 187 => -4.18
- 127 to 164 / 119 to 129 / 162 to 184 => -2.49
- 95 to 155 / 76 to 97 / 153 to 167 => -3.11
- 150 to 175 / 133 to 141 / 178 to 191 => -3.34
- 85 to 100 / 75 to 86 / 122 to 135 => 0.61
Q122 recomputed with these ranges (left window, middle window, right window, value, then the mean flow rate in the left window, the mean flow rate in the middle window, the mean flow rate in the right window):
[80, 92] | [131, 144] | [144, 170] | -2.4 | 20.8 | 25.8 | 22.2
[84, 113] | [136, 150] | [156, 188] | -2.6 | 22.2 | 24.1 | 19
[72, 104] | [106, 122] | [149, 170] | -3.0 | 20.9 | 25.3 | 22.1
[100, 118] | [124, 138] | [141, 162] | -1.2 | 24.2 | 25.3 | 22.6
